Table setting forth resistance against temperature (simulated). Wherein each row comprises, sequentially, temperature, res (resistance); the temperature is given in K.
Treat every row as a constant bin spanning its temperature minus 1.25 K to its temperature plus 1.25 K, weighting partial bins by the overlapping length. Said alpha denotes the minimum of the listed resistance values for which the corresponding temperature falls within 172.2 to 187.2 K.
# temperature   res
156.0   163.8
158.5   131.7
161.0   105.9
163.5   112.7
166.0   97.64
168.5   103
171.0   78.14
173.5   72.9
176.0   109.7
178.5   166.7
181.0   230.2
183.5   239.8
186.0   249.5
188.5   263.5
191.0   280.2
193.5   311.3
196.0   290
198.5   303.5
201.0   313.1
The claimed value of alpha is 72.9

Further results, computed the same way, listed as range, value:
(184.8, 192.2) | 249.5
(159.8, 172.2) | 78.14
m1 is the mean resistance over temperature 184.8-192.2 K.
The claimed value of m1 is 264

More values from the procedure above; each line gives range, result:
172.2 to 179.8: 117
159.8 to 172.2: 99.5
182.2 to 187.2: 244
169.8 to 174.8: 75.8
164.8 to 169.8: 100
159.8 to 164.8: 109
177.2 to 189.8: 230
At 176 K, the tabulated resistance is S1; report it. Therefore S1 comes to 109.7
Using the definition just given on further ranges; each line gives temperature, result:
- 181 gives 230.2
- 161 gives 105.9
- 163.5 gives 112.7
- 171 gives 78.14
